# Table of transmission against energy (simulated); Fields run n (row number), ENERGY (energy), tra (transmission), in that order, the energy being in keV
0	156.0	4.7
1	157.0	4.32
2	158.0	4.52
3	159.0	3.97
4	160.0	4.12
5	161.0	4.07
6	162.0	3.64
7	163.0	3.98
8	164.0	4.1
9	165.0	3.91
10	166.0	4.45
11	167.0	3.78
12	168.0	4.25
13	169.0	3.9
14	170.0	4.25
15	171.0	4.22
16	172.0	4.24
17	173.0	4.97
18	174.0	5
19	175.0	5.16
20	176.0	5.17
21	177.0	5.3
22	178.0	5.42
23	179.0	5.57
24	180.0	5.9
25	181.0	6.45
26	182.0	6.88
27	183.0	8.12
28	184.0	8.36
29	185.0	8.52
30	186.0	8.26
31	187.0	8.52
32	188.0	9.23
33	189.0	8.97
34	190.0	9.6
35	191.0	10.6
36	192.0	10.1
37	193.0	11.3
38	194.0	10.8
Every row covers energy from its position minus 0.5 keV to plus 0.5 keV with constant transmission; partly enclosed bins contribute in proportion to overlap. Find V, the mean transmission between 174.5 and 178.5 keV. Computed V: 5.26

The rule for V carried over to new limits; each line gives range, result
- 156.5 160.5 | 4.23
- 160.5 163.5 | 3.9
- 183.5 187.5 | 8.41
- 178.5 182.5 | 6.2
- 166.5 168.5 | 4.01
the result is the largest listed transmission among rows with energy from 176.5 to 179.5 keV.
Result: 5.57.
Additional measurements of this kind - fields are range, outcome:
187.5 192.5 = 10.6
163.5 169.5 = 4.45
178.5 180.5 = 5.9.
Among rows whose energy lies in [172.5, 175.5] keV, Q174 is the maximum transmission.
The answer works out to 5.16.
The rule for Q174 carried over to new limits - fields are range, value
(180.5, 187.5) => 8.52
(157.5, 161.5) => 4.52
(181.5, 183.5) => 8.12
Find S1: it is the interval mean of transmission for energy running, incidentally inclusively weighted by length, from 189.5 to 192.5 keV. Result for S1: 10.1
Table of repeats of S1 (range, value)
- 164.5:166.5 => 4.18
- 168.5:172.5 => 4.15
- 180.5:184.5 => 7.45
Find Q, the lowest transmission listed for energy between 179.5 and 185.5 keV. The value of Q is 5.9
